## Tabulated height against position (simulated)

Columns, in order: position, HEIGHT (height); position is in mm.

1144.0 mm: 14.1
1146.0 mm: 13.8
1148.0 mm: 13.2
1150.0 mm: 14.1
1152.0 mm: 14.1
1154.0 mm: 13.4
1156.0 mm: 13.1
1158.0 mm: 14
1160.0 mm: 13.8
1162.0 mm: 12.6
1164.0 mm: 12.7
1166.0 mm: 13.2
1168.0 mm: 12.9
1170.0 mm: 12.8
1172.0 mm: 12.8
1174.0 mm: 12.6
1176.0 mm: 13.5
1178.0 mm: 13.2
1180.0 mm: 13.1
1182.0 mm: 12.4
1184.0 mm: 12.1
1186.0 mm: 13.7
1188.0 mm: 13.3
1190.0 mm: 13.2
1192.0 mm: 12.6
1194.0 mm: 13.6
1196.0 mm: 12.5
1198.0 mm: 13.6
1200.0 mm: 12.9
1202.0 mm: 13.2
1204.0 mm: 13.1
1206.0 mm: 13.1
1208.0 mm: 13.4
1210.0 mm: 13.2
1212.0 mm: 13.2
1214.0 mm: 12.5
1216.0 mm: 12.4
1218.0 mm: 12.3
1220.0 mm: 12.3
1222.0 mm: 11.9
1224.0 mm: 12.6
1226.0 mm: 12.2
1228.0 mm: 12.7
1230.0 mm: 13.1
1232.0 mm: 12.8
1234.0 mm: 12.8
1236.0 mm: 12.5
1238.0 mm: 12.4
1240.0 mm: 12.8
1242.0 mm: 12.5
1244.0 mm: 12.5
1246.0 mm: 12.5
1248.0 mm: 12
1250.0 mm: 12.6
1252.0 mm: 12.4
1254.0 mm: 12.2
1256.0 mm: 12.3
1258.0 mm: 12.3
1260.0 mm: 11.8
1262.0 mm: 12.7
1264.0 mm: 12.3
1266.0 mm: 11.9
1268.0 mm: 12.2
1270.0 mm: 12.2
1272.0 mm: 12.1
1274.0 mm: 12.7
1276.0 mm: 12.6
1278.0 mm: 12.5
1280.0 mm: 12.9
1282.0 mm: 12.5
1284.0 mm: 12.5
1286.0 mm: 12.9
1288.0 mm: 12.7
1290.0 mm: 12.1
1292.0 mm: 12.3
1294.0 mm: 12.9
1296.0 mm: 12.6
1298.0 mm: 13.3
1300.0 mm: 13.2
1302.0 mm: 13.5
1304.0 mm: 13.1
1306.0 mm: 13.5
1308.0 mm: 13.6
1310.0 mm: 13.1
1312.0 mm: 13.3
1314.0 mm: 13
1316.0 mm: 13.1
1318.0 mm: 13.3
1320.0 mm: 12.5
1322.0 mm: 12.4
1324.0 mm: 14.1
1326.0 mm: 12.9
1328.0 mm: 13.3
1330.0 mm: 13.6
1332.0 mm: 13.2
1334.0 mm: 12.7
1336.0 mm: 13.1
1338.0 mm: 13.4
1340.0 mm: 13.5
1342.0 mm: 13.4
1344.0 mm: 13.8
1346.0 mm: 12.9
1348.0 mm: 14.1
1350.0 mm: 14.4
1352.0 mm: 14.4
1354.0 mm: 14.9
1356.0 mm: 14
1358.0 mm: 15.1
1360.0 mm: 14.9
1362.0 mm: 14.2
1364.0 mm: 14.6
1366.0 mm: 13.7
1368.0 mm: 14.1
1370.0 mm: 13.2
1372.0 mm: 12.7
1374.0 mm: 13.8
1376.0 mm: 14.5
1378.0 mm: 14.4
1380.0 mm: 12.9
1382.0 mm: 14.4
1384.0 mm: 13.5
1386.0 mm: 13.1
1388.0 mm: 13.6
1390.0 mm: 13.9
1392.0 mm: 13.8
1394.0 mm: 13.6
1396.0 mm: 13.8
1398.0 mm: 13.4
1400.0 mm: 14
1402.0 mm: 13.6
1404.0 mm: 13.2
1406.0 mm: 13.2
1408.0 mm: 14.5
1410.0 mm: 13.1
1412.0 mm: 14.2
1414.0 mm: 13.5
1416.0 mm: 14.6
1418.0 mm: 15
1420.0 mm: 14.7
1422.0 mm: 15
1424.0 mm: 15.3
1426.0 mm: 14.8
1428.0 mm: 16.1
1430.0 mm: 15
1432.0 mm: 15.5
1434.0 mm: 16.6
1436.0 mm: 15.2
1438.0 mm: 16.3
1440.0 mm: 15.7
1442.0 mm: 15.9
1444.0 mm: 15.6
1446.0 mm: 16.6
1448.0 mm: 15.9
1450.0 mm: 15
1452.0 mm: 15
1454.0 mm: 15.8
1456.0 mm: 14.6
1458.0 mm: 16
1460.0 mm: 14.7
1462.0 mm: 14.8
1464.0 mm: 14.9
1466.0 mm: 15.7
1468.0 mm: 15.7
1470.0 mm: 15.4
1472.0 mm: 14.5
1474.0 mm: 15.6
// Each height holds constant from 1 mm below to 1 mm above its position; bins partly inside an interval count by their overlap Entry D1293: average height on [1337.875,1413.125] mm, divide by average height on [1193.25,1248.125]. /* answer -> 1.1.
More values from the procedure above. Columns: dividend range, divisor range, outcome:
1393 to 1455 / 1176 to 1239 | 1.15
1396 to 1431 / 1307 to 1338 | 1.09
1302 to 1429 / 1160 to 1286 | 1.09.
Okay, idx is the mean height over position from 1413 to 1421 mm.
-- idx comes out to 14.4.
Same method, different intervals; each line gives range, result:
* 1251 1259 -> 12.3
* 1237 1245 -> 12.5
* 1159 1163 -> 13.2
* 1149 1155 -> 13.9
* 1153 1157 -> 13.2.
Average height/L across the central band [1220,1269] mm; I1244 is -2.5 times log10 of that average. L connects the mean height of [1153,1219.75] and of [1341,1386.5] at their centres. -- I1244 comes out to 0.077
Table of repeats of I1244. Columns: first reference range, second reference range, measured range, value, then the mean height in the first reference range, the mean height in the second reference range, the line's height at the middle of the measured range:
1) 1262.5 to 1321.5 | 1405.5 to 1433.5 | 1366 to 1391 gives 0.03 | 12.8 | 14.7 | 14.1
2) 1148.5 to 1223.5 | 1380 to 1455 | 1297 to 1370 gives 0.04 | 13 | 14.6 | 14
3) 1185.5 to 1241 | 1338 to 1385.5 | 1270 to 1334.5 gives 0.05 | 12.8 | 14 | 13.5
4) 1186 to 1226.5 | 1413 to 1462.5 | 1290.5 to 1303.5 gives 0.07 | 12.9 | 15.3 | 13.8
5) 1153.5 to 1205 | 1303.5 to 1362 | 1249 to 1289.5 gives 0.08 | 13.1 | 13.6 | 13.4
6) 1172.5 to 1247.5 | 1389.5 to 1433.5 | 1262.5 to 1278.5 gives 0.08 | 12.8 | 14.3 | 13.3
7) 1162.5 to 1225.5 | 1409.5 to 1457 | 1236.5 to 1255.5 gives 0.08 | 12.9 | 15.2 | 13.4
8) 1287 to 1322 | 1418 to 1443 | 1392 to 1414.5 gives 0.10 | 13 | 15.5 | 14.9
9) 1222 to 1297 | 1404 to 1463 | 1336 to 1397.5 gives 0.02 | 12.5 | 15.1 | 14.1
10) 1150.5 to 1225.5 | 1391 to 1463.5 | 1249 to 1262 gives 0.10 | 13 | 14.8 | 13.5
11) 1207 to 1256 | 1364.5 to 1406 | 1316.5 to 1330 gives 0.01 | 12.6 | 13.7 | 13.2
